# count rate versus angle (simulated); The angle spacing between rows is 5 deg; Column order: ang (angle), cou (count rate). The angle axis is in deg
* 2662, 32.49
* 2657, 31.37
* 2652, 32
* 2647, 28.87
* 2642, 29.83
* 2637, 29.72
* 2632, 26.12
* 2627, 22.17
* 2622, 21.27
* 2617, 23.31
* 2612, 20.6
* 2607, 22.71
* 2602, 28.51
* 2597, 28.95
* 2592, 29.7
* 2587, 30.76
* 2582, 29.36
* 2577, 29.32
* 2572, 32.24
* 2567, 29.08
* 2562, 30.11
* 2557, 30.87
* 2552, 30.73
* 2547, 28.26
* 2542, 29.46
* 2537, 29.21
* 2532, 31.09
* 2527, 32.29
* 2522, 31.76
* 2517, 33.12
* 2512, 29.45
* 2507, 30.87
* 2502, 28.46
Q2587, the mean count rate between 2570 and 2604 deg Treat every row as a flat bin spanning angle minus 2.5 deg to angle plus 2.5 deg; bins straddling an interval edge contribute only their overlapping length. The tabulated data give 29.8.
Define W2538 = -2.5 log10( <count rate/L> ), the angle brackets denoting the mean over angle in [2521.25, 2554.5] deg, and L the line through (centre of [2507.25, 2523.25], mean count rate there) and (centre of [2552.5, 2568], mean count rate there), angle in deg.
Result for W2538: 0.02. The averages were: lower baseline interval 31.3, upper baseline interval 30.2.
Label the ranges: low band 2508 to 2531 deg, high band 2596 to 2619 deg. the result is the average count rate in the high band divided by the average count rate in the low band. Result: 0.78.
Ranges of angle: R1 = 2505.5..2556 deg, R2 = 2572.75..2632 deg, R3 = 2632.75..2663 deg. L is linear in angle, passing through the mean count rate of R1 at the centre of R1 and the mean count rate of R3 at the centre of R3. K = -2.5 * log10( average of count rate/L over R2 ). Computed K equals 0.162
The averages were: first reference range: 30.6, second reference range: 30.4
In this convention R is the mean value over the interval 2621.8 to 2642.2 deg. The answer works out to 25.9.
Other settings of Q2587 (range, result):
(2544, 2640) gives 27.6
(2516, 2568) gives 30.5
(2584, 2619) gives 26.4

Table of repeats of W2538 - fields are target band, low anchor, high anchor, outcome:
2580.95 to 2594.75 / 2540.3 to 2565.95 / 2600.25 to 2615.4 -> -0.16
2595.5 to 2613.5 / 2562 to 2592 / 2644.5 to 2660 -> 0.20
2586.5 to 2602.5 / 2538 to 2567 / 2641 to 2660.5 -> 0.03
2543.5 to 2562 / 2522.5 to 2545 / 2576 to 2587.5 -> 0.01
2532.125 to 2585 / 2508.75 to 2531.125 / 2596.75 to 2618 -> -0.06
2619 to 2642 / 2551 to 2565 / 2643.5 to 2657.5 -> 0.20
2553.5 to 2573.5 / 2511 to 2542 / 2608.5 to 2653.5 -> -0.05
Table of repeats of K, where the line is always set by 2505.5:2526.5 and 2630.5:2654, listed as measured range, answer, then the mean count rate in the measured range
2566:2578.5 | 0.00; 30.4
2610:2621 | 0.33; 21.9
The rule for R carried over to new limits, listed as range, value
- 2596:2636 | 24.2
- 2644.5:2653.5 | 30.3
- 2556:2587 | 30.2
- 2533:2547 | 29.3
